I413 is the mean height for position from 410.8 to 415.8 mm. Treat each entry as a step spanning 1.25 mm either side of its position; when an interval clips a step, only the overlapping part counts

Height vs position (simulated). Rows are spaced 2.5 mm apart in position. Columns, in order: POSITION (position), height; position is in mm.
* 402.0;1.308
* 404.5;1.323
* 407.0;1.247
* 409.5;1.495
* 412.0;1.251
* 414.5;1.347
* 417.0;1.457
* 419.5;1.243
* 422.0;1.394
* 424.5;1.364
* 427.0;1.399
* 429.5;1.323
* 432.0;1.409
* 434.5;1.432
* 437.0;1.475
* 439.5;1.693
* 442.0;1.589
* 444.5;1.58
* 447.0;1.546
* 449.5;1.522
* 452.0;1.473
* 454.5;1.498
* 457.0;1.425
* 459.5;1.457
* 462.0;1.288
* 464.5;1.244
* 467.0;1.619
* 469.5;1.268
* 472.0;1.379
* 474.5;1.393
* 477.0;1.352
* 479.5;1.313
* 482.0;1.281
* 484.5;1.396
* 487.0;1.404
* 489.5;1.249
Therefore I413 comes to 1.3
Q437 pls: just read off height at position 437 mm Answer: 1.475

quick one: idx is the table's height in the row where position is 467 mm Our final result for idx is 1.619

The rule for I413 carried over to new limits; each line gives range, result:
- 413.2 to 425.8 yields 1.36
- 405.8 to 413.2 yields 1.33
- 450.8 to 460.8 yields 1.46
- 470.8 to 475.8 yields 1.39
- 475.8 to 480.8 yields 1.33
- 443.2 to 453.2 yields 1.53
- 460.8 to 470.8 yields 1.36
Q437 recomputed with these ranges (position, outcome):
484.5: 1.396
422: 1.394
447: 1.546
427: 1.399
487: 1.404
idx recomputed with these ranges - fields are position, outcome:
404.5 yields 1.323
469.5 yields 1.268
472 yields 1.379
